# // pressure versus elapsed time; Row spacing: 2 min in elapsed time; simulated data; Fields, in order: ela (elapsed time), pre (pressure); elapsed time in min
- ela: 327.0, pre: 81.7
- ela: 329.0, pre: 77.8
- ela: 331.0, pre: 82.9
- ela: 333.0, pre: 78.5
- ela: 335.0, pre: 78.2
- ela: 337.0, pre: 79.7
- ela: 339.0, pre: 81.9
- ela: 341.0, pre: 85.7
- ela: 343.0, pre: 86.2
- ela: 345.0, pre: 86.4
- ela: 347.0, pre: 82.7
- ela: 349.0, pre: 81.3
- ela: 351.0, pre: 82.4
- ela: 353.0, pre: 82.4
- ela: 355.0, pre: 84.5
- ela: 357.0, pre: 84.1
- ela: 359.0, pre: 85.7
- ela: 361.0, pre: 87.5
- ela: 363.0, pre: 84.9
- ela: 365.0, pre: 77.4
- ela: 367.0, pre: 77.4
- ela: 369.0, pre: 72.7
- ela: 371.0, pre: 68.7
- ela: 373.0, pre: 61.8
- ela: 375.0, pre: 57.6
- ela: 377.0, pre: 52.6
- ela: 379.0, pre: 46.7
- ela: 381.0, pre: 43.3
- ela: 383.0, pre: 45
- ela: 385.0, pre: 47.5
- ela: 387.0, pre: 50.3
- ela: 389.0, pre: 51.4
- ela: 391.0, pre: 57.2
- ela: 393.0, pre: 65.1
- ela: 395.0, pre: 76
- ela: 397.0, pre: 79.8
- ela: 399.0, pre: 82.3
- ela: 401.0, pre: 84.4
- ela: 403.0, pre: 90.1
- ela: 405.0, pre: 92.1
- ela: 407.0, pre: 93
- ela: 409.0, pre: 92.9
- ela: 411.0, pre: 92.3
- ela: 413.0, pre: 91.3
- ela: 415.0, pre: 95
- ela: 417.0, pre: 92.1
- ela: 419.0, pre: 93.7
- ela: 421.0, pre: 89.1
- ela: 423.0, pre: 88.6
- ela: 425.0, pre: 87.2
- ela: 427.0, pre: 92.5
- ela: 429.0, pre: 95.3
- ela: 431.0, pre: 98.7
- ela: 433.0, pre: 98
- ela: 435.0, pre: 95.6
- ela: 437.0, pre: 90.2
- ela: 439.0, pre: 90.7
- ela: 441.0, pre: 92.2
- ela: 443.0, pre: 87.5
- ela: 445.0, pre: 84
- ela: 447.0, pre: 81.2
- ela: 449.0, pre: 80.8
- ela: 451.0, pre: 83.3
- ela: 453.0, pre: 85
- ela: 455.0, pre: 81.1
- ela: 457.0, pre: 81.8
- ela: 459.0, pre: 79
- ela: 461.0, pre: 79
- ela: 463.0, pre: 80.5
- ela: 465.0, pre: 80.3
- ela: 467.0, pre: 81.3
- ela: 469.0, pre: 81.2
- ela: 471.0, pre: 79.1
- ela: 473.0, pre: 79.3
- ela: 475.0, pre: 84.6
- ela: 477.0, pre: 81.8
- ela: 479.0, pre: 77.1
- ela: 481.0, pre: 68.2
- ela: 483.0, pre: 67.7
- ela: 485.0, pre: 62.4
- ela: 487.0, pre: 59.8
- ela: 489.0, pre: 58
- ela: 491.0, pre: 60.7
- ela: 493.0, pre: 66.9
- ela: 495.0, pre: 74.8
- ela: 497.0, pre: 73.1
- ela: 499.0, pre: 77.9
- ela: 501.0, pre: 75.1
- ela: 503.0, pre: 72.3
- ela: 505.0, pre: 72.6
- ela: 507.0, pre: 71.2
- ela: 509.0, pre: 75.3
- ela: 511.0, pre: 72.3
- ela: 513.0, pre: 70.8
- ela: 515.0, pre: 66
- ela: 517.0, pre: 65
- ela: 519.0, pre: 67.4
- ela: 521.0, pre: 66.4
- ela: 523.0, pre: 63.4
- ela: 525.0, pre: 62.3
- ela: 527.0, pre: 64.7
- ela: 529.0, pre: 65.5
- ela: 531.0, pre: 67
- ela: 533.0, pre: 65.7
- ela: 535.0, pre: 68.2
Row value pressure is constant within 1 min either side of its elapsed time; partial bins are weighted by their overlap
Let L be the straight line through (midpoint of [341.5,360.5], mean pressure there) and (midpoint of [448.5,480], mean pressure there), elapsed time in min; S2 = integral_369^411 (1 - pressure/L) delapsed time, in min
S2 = 7.8 min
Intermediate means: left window 84.1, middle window 67.6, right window 81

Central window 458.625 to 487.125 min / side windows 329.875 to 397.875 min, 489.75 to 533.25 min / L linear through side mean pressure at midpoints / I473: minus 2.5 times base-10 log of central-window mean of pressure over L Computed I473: -0.10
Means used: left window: 71.9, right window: 68.9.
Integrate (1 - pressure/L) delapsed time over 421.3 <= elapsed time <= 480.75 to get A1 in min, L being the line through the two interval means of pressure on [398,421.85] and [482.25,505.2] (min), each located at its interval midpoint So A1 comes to -4.11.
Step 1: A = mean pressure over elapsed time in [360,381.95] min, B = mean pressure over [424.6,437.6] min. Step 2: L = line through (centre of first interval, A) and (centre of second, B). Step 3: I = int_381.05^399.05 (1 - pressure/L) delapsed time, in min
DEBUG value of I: 3.8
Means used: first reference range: 66.5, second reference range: 94.4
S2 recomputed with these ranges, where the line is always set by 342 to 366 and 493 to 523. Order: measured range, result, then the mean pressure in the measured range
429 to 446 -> -3.4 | 92.3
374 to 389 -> 6.0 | 49.2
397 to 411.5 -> -1.7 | 88.8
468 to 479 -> -1.0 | 80.8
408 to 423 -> -2.6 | 92.1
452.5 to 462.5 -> -0.8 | 81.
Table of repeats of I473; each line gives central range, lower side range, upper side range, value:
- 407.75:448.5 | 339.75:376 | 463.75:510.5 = -0.20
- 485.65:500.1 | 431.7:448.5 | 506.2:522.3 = 0.12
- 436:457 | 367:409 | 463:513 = -0.21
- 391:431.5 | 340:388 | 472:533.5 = -0.23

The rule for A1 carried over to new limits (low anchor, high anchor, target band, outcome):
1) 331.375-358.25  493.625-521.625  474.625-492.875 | 1.21 min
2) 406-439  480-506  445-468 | -0.09 min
